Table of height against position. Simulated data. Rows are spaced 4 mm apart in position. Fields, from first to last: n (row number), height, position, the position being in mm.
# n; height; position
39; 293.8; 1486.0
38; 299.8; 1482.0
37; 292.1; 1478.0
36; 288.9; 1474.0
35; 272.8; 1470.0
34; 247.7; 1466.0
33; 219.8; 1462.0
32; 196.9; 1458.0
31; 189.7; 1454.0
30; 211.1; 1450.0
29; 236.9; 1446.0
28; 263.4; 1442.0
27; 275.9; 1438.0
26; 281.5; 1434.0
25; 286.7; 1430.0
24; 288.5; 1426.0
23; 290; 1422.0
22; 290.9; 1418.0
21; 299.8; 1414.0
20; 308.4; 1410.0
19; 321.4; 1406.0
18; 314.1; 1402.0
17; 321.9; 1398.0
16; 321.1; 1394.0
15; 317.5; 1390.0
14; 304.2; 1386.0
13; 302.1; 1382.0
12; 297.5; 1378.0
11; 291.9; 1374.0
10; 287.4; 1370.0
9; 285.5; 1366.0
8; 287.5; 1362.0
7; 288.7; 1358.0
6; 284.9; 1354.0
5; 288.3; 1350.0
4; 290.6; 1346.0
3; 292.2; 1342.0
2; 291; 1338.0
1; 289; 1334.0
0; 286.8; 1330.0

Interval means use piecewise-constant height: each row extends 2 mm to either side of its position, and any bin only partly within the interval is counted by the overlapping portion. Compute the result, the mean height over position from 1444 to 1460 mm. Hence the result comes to 209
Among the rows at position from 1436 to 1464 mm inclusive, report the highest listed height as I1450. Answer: 275.9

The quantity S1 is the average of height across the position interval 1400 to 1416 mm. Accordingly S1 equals 311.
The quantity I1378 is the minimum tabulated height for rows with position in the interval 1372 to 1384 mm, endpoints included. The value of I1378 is 291.9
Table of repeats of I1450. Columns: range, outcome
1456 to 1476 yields 288.9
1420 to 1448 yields 290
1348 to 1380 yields 297.5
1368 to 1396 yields 321.1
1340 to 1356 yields 292.2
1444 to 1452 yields 236.9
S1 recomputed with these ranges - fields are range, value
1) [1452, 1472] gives 225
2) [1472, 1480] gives 290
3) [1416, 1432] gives 289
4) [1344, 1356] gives 288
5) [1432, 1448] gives 264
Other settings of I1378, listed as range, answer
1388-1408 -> 314.1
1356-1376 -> 285.5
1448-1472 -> 189.7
